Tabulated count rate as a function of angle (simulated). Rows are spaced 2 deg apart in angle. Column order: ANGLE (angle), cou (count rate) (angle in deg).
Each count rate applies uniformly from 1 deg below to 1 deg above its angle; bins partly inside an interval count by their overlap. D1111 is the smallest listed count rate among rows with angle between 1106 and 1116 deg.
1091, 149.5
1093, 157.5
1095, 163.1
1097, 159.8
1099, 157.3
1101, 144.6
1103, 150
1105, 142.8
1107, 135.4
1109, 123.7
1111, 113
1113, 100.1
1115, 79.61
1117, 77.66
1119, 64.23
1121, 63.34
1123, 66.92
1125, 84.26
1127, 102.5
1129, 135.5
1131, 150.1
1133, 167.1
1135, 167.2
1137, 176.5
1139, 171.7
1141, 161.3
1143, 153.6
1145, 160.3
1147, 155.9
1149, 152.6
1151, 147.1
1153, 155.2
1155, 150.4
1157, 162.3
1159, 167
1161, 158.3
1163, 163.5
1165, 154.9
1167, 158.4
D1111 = 79.61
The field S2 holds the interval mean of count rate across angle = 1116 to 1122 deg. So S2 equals 68.4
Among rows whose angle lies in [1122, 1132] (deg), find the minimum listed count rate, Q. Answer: 66.92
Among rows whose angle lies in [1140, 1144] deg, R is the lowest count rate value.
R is 153.6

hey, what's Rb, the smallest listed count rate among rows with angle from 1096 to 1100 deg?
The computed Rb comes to 157.3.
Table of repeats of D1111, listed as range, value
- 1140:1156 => 147.1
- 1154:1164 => 150.4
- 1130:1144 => 150.1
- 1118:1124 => 63.34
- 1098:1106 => 142.8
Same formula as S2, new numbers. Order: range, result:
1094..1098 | 161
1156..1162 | 163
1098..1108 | 146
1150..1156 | 151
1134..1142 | 169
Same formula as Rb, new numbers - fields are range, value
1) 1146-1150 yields 152.6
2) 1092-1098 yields 157.5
